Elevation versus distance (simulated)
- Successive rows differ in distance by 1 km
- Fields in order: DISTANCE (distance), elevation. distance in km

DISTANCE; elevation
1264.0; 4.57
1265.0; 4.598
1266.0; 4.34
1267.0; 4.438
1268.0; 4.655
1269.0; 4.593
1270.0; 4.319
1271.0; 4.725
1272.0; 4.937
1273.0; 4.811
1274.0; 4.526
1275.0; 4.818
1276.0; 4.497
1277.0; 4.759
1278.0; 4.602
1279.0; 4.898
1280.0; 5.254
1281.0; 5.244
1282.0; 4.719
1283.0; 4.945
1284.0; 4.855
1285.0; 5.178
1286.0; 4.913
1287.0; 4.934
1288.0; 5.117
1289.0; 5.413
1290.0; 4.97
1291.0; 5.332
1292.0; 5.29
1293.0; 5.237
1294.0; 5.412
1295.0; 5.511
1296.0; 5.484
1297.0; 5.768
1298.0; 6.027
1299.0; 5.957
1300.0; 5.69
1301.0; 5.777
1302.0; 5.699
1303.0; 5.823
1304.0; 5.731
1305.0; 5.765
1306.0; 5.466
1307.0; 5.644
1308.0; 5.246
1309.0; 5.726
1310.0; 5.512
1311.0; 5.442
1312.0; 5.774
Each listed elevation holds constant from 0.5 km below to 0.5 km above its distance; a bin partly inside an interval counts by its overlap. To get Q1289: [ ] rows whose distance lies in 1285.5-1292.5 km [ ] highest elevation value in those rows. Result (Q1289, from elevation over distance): 5.413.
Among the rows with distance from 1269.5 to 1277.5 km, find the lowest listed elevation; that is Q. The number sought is 4.319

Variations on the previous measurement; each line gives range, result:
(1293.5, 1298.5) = 5.412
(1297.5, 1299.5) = 5.957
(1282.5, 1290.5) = 4.855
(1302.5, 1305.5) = 5.731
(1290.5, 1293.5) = 5.237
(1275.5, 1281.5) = 4.497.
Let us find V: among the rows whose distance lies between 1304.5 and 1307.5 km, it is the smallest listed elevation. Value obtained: 5.466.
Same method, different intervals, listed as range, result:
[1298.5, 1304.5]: 5.69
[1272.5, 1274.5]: 4.526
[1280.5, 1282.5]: 4.719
